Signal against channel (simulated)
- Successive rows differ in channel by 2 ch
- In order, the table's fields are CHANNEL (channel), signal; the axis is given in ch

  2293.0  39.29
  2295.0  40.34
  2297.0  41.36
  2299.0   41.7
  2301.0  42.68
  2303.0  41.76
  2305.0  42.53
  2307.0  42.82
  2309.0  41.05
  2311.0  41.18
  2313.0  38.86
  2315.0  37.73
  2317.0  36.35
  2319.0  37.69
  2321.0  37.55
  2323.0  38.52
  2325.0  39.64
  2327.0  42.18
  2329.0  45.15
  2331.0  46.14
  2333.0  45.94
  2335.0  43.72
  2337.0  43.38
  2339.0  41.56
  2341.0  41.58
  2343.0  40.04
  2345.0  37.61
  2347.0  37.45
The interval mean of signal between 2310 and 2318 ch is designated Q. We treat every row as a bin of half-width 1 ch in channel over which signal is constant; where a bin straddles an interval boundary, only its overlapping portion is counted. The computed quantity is 38.5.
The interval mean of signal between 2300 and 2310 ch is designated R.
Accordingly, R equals 42.2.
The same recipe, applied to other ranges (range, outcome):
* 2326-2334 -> 44.9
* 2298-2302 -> 42.2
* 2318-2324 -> 37.9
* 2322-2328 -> 40.1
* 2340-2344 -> 40.8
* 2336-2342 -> 42.2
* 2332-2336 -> 44.8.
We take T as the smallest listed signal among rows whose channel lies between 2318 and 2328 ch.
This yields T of 37.55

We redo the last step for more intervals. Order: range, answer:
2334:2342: 41.56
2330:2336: 43.72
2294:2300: 40.34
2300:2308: 41.76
